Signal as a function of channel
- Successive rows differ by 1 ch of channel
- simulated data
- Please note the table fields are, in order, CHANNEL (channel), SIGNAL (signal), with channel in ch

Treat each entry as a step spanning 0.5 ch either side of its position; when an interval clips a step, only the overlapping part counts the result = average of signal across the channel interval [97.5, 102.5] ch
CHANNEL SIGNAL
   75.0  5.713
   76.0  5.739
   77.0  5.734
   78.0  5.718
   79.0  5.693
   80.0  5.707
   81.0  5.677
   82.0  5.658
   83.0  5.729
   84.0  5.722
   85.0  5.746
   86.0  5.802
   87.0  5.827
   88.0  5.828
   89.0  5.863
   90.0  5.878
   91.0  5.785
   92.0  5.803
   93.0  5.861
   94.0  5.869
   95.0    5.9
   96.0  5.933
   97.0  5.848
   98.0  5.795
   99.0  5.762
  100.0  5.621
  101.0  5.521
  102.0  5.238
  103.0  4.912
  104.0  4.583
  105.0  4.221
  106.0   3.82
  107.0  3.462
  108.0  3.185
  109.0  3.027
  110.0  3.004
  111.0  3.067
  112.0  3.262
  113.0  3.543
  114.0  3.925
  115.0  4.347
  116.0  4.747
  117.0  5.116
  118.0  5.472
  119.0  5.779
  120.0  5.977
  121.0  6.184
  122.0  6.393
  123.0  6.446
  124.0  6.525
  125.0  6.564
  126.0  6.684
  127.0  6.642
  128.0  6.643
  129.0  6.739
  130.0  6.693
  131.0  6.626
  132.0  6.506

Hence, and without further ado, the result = 5.59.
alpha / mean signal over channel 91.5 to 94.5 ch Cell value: 5.84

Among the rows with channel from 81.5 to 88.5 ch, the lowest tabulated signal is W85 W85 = 5.658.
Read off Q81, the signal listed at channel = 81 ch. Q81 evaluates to 5.677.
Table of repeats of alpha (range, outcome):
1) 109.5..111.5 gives 3.04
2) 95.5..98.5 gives 5.86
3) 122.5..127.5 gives 6.57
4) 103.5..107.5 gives 4.02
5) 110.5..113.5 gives 3.29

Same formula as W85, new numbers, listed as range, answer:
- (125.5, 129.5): 6.642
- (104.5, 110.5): 3.004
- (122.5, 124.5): 6.446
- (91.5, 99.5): 5.762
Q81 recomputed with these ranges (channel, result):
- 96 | 5.933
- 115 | 4.347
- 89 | 5.863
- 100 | 5.621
